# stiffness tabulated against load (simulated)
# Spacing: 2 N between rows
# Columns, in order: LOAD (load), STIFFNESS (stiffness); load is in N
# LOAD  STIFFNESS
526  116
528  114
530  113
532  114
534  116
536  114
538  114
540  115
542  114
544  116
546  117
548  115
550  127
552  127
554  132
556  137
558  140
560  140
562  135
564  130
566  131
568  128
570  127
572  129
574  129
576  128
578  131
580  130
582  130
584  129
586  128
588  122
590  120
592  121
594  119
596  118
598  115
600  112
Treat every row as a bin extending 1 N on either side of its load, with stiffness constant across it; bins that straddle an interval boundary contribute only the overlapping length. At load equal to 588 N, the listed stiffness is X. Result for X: 122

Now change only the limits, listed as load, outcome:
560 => 140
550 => 127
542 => 114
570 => 127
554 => 132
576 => 128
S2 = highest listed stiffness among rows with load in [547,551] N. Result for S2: 127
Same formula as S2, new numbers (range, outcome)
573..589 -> 131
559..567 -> 140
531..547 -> 117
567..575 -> 129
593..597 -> 119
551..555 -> 132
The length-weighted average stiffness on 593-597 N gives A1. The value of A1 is 118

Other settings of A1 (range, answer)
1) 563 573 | 129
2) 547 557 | 128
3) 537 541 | 114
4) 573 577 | 128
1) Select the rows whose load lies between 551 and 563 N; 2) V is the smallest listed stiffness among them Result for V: 127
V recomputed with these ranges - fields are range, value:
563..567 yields 130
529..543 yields 113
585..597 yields 118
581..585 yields 129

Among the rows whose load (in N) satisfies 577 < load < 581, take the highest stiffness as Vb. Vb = 131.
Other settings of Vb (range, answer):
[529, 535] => 116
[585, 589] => 128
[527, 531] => 114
